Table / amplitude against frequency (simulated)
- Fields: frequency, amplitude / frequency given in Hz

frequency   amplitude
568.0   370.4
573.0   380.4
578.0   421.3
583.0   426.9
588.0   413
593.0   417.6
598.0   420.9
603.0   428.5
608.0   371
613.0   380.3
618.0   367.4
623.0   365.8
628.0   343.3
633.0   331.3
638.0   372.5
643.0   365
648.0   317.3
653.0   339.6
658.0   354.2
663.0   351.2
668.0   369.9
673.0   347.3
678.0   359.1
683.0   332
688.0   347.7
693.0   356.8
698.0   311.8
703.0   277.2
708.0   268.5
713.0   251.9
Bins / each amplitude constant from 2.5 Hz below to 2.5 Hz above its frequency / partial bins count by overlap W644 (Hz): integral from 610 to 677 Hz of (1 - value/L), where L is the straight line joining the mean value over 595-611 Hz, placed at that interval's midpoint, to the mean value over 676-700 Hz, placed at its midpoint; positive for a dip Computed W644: 3.69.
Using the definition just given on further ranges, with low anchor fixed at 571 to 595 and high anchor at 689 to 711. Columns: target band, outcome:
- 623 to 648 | 0.9 Hz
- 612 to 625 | 0.3 Hz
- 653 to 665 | -0.2 Hz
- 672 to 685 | -0.9 Hz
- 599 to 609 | -0.4 Hz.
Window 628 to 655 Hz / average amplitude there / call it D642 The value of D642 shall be 345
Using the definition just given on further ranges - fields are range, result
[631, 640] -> 352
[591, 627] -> 391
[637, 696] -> 350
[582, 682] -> 371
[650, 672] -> 352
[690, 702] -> 328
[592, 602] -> 421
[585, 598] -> 417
